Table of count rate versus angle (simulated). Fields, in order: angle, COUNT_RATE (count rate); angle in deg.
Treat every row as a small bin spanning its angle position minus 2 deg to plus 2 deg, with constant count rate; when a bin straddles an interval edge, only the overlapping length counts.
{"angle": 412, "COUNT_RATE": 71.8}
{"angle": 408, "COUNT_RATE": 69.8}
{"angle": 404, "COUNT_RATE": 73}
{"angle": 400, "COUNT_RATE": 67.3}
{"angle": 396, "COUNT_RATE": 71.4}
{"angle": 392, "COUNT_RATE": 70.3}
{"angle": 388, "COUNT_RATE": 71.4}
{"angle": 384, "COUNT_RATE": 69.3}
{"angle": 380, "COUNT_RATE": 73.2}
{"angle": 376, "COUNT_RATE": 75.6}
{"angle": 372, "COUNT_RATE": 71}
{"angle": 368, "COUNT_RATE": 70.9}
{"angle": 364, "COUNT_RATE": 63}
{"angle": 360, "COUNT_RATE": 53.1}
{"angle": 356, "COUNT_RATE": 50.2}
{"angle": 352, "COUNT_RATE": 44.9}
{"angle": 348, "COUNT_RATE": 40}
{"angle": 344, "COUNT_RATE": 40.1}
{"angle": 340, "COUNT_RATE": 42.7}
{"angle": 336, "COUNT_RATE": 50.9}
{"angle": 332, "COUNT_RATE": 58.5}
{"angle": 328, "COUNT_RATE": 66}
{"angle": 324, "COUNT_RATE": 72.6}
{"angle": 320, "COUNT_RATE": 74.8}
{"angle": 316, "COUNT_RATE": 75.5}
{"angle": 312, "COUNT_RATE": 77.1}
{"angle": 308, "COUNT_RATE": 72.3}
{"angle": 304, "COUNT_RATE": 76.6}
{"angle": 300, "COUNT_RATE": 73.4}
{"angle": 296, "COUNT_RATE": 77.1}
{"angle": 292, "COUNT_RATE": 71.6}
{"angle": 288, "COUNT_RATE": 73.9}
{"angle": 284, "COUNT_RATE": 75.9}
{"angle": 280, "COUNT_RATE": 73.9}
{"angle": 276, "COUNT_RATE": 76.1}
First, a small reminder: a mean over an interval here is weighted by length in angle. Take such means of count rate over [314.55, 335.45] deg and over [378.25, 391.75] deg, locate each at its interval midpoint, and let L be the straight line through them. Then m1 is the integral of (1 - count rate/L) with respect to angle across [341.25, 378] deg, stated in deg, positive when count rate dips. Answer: 7.2 deg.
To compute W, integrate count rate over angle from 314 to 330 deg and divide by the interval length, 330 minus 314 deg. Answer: 72.2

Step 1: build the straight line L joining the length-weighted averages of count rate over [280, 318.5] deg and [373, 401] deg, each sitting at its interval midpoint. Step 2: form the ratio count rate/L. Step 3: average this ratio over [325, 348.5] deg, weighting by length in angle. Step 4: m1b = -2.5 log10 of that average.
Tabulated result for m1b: 0.39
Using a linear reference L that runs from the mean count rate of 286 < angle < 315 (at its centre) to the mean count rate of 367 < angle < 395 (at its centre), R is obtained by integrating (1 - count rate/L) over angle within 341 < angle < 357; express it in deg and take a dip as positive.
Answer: 6.5 deg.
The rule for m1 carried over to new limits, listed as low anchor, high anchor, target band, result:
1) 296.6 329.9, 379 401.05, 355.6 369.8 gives 2.27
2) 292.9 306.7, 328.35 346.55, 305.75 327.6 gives -3.61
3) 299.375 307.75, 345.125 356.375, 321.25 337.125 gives -1.37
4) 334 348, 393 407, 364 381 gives -3.92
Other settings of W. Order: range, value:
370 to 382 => 73.3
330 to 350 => 46.4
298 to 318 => 75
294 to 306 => 75.7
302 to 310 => 74.4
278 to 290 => 74.6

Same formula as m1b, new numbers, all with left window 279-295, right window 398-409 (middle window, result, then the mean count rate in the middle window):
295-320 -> -0.028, 75.2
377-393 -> -0.011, 71.4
